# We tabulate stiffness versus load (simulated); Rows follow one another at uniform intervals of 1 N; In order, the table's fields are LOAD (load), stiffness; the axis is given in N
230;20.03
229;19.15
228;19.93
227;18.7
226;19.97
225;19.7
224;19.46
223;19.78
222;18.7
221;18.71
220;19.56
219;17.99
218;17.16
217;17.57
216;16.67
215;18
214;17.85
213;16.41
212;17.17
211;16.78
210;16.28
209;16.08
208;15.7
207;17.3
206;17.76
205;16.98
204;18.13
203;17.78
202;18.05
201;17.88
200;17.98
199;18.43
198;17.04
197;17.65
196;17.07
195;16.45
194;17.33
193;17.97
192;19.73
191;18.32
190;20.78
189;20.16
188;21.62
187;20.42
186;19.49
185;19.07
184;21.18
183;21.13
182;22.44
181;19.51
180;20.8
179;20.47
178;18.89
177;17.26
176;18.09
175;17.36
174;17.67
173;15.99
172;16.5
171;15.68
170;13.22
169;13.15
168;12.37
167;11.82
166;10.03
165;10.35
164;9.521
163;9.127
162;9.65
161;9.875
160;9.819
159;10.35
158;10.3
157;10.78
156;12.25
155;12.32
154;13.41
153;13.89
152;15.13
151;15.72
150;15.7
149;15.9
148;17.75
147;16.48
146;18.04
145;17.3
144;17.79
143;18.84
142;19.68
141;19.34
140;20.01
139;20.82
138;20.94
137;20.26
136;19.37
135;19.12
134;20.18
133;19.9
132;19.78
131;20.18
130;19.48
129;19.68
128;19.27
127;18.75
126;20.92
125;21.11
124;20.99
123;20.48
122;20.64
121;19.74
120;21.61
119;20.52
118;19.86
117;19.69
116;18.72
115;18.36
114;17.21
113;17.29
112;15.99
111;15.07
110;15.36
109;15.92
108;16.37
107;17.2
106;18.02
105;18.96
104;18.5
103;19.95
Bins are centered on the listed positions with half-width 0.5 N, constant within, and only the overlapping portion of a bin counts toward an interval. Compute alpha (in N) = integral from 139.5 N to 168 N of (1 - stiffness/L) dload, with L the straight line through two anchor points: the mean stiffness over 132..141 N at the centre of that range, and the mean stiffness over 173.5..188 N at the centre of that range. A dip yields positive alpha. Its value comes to 8.5 N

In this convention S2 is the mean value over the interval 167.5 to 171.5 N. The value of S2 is 13.6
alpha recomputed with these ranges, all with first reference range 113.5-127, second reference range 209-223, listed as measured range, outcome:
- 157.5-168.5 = 5.0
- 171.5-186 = -0.4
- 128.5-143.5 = -0.2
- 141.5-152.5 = 1.2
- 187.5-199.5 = -0.2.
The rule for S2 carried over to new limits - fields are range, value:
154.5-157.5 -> 11.8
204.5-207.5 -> 17.3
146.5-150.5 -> 16.5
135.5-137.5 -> 19.8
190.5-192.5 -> 19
